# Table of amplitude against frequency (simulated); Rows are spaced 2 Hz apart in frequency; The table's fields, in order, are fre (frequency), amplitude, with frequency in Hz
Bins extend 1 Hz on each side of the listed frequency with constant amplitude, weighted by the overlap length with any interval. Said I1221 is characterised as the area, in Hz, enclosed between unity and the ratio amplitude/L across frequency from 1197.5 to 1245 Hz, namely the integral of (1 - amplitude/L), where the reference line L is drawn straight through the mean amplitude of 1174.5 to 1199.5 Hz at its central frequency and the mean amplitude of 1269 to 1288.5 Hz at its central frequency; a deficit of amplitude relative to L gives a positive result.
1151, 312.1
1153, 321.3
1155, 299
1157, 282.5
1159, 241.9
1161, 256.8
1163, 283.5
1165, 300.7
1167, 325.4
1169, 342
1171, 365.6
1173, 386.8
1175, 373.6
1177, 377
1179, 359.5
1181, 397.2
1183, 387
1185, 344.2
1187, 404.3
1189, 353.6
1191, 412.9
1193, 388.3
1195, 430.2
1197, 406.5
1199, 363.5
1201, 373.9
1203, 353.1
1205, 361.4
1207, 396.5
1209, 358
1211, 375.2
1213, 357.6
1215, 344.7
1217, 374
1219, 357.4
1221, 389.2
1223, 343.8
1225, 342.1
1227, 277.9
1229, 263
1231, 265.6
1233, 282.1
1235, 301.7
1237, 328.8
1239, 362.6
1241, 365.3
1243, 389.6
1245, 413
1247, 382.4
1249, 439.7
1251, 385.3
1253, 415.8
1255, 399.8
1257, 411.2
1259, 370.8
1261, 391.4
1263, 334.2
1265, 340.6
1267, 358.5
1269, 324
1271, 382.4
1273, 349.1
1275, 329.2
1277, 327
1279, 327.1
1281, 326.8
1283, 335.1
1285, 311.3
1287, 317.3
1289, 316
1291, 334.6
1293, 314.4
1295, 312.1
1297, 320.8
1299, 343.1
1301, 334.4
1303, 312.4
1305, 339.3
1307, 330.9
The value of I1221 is 2.5 Hz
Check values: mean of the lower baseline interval 385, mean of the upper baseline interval 333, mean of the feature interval 347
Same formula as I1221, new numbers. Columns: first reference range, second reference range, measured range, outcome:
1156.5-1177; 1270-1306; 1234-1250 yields -2.3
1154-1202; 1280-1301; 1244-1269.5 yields -3.9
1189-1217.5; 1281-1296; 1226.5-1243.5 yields 2.0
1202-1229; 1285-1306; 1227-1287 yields -2.3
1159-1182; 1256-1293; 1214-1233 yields 0.8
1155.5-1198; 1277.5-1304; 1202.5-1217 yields -0.9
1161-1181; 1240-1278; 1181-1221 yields -2.5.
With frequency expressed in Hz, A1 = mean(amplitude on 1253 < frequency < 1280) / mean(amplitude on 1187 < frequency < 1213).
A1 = 0.94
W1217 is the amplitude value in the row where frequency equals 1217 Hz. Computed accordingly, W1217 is 374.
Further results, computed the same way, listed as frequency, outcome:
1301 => 334.4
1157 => 282.5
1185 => 344.2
